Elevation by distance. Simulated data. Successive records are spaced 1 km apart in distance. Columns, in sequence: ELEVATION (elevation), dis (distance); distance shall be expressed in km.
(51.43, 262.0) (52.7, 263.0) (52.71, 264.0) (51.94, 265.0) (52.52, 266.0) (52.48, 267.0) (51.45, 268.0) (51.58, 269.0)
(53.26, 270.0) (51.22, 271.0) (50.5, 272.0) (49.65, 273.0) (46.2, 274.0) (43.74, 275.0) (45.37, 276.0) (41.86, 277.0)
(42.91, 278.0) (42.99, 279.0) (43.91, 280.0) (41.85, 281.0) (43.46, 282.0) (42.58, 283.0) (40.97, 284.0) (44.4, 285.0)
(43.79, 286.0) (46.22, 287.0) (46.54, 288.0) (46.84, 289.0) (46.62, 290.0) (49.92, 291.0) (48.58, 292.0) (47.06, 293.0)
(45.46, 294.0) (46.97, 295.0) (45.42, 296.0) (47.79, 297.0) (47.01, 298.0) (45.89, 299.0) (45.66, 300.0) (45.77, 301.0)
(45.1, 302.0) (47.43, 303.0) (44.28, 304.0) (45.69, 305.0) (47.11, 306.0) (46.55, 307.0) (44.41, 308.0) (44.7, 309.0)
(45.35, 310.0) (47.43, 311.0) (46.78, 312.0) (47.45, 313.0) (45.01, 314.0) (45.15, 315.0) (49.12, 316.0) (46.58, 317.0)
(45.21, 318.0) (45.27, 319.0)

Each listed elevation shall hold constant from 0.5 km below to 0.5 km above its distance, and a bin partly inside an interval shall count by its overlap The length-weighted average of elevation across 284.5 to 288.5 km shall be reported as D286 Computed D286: 45.2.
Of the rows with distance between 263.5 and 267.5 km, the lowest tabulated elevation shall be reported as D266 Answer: 51.94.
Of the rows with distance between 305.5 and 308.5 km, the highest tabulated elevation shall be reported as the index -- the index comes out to 47.11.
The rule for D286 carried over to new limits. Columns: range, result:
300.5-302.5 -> 45.4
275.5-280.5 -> 43.4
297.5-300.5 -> 46.2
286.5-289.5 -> 46.5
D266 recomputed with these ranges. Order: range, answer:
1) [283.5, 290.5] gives 40.97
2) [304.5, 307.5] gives 45.69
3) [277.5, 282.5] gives 41.85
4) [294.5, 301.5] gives 45.42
